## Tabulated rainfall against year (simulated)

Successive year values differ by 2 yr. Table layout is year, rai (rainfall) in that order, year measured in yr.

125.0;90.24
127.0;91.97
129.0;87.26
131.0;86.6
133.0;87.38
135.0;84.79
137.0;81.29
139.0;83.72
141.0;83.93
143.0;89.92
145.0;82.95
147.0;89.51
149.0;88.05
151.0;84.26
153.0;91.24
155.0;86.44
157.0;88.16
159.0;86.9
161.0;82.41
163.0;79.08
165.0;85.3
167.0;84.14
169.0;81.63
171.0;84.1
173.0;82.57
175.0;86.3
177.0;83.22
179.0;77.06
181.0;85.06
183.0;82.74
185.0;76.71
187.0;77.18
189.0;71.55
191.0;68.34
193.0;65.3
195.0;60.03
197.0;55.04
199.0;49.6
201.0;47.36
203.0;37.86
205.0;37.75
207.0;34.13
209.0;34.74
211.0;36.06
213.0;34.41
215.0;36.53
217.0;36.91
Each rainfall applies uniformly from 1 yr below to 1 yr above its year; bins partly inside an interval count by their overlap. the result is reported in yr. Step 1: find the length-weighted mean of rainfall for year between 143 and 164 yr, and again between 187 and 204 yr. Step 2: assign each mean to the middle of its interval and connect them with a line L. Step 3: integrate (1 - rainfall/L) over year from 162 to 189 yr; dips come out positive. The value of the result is -3.9 yr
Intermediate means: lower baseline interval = 86.1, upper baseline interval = 58.1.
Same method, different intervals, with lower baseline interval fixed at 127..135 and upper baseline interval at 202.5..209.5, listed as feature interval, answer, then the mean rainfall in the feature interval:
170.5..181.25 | -5.0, 82.9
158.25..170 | -3.4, 83.2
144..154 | -1.6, 87.2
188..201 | -4.8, 60.5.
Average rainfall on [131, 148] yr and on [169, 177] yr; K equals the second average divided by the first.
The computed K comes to 0.98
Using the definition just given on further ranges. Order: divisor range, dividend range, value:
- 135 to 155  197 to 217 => 0.46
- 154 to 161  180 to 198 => 0.82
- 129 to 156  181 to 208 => 0.69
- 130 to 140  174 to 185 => 0.97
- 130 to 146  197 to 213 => 0.47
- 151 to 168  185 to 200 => 0.76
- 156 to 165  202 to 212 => 0.43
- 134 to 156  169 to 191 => 0.93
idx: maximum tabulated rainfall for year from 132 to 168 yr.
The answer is 91.24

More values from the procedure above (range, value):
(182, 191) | 82.74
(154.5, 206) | 88.16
